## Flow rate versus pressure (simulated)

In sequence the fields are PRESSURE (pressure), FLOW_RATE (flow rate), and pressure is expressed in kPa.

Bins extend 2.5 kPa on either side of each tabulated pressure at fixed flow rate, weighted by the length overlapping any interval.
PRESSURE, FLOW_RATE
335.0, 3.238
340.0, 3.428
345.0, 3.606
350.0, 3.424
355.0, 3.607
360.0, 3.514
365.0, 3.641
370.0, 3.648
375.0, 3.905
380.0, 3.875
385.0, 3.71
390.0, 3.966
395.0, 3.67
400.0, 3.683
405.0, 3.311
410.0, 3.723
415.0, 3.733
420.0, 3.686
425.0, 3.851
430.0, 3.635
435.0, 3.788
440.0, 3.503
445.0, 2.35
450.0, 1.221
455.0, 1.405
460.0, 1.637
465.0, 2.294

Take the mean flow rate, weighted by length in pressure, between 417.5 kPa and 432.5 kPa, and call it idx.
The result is 3.72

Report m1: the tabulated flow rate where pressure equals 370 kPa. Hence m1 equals 3.648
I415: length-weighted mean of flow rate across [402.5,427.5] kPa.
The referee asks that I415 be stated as 3.66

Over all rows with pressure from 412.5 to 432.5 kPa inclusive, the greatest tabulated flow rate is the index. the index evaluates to 3.851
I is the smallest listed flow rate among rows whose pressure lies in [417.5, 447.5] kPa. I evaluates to 2.35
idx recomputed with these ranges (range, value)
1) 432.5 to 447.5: 3.21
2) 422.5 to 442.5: 3.69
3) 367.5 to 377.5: 3.78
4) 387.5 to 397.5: 3.82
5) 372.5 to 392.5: 3.86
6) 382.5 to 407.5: 3.67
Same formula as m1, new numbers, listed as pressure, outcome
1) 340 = 3.428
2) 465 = 2.294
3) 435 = 3.788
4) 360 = 3.514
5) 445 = 2.35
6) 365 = 3.641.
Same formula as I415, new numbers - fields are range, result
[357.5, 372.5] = 3.6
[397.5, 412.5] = 3.57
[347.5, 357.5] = 3.52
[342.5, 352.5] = 3.52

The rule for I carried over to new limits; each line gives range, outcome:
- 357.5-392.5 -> 3.514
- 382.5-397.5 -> 3.67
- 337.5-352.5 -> 3.424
